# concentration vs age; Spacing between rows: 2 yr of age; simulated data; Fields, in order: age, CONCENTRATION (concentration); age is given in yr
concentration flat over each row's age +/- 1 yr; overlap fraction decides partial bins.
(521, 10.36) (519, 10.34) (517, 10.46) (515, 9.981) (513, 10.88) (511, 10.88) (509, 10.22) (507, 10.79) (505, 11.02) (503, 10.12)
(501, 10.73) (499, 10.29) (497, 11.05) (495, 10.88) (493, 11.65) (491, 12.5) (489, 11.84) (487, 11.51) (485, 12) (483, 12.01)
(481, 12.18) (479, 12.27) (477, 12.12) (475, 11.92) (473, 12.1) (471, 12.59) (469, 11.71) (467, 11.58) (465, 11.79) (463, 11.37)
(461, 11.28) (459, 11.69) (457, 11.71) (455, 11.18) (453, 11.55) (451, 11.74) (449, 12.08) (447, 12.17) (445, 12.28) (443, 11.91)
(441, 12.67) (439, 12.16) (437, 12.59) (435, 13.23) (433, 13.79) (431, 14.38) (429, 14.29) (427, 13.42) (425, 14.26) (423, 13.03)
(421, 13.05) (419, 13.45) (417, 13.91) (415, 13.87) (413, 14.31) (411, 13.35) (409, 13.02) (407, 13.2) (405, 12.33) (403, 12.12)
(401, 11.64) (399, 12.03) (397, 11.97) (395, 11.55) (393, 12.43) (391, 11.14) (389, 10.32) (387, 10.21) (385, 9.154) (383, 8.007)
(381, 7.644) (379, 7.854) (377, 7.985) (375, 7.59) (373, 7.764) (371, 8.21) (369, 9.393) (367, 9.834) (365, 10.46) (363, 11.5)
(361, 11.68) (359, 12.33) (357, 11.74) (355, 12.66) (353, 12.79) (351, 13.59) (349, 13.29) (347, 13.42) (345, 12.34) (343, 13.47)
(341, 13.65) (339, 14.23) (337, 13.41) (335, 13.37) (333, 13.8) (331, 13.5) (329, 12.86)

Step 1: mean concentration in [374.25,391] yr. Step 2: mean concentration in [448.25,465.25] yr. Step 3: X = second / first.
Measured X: 1.3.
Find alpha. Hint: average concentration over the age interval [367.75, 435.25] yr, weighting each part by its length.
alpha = 11.6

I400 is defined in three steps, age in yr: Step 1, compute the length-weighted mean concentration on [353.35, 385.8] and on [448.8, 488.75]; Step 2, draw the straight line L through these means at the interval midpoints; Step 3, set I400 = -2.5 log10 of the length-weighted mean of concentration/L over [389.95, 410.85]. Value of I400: -0.18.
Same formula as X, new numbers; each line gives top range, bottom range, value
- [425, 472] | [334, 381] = 1.09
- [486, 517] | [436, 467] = 0.92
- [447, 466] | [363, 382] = 1.34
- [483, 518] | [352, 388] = 1.12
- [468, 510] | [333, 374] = 0.96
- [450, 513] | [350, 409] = 1.07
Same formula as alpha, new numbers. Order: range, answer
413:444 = 13.4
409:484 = 12.6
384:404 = 11.3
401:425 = 13.2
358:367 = 11.3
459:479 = 11.8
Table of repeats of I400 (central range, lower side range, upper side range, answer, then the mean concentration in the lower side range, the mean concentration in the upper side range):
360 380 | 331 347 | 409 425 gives 0.41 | 13.5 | 13.6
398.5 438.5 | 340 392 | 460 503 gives -0.19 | 10.7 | 11.6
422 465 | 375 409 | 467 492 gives -0.10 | 10.6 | 12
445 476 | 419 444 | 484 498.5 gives 0.06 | 13.2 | 11.6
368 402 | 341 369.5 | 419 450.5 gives 0.27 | 12.1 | 13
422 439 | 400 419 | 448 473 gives -0.08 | 13.1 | 11.7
